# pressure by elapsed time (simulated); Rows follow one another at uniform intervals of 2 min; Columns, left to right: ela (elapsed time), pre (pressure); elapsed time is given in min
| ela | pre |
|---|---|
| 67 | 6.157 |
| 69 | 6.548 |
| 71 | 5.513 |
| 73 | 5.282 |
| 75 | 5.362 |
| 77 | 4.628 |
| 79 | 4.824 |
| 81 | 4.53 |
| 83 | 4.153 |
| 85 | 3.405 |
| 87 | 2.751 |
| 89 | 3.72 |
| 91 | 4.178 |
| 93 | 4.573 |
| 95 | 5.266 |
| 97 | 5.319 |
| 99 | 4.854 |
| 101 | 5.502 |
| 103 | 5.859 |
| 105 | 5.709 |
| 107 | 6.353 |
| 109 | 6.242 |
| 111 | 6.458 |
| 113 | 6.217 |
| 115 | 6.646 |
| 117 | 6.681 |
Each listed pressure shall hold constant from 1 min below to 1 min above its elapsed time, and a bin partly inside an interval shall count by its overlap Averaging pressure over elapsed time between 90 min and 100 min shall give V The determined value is 4.84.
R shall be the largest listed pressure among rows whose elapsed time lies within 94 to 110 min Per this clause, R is 6.353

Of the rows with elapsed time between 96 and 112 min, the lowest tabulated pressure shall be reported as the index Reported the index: 4.854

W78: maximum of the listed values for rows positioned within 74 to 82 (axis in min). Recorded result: 5.362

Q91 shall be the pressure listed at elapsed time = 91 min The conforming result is 4.178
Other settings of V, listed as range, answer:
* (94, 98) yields 5.29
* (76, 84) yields 4.53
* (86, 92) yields 3.55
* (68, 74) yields 5.78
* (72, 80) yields 5.02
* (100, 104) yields 5.68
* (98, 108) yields 5.66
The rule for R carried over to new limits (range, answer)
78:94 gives 4.824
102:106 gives 5.859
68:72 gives 6.548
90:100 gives 5.319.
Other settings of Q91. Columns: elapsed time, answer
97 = 5.319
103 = 5.859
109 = 6.242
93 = 4.573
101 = 5.502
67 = 6.157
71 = 5.513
